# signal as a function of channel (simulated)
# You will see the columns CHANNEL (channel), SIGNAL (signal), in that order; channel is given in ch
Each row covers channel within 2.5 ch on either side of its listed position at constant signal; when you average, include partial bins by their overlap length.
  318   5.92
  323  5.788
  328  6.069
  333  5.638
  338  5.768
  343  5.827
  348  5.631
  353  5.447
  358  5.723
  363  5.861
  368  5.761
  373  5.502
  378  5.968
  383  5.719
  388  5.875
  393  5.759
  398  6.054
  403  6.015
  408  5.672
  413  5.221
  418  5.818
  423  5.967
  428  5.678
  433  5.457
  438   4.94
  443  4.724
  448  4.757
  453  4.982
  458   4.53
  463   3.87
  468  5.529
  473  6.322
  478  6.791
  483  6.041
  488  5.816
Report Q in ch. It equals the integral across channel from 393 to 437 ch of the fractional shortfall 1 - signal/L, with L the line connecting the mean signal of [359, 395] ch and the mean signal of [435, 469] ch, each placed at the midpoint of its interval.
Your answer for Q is -3.9 ch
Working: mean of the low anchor 5.78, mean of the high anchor 4.74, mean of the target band 5.71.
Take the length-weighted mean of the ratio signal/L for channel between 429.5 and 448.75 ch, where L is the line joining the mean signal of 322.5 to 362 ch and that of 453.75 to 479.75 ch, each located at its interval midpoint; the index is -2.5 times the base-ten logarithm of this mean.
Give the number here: 0.08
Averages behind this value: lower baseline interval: 5.74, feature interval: 5.03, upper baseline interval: 5.34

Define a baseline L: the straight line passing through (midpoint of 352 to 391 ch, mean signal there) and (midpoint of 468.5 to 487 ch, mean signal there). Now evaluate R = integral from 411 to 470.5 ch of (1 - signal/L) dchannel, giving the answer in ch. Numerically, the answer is 9.2 ch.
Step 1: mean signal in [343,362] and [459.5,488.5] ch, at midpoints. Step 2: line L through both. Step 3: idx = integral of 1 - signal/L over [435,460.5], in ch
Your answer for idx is 3.9 ch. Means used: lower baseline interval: 5.65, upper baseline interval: 5.68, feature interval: 4.8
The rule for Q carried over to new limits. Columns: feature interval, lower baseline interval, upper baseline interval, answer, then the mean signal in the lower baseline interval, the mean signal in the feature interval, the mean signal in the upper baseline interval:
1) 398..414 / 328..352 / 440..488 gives -0.67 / 5.74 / 5.74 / 5.31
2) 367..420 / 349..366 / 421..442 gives -1.88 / 5.68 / 5.76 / 5.44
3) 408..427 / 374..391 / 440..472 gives -1.19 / 5.82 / 5.67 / 4.81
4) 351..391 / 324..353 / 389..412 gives 0.42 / 5.76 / 5.74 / 5.83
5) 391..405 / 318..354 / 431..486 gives -1.10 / 5.76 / 5.95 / 5.27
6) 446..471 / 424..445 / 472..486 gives 4.67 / 5.27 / 4.76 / 6.37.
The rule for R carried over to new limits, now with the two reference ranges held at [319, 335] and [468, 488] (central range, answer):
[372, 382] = 0.33 ch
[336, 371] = 1.16 ch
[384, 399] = 0.34 ch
